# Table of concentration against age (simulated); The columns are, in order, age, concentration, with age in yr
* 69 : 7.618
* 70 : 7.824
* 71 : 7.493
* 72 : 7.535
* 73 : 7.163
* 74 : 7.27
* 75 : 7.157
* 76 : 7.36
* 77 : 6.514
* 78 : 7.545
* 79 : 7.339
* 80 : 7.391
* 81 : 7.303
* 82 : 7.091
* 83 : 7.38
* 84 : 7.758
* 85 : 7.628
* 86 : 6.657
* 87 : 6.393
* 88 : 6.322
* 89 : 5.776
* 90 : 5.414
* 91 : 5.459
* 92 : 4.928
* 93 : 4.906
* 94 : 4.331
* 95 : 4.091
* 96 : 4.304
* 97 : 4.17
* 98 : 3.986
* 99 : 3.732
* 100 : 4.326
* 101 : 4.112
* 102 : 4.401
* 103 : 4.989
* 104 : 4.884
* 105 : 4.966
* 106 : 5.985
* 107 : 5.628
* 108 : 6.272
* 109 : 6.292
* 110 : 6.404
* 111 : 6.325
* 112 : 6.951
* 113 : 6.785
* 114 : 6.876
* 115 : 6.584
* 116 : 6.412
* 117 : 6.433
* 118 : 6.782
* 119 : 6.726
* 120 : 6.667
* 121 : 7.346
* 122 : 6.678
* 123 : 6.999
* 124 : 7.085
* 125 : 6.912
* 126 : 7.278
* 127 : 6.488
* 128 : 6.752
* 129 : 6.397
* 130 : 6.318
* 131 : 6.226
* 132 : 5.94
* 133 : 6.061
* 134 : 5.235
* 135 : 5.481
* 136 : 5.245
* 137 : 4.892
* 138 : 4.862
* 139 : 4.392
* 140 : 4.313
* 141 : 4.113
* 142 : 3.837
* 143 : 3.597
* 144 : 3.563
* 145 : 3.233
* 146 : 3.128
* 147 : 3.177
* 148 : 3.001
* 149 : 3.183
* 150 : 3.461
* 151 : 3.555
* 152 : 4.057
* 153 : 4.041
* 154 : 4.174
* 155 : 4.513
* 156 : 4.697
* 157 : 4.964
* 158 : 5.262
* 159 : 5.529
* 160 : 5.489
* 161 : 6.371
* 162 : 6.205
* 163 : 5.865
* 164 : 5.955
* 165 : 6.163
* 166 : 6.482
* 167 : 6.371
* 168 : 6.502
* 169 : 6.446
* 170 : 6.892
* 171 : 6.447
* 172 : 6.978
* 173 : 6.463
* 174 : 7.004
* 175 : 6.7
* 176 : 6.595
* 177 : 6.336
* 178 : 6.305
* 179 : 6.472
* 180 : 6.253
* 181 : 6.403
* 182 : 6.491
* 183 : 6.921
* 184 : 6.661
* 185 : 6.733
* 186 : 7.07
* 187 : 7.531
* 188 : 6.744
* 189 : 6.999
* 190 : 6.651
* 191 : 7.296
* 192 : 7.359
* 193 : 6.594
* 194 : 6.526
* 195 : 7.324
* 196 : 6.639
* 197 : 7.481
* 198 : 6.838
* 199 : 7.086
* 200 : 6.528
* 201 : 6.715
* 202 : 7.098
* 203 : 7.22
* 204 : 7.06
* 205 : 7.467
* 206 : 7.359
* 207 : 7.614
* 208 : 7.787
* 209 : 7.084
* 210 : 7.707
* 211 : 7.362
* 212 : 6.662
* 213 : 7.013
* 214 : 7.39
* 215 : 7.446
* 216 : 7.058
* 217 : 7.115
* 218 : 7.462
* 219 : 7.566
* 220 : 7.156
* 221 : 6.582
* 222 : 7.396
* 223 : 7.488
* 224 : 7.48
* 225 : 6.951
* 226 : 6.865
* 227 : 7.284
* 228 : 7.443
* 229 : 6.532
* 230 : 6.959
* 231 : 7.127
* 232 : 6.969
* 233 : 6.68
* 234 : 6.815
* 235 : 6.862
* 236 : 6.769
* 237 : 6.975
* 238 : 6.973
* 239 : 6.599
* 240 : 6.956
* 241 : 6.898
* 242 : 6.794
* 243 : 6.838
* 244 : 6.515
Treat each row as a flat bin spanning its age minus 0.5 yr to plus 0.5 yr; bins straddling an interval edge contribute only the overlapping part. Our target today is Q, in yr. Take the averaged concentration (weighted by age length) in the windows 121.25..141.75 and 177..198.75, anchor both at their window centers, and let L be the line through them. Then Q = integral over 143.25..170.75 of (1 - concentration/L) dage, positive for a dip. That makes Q 6.2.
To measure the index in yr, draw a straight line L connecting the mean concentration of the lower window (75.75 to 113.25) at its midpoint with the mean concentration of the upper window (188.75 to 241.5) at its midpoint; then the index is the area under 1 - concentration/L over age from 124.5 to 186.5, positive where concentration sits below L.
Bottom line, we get 9.1 yr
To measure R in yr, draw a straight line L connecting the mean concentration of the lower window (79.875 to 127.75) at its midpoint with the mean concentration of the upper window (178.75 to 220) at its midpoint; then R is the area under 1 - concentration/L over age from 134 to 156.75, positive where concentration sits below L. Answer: 8.43 yr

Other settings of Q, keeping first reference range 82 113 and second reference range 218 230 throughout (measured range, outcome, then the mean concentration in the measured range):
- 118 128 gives -1.8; 6.89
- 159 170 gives 0.4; 6.19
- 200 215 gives -0.6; 7.24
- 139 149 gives 4.2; 3.57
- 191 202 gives -0.2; 6.94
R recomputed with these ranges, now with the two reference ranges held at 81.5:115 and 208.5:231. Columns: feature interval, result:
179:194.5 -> -0.1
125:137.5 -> 0.0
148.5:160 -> 3.6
